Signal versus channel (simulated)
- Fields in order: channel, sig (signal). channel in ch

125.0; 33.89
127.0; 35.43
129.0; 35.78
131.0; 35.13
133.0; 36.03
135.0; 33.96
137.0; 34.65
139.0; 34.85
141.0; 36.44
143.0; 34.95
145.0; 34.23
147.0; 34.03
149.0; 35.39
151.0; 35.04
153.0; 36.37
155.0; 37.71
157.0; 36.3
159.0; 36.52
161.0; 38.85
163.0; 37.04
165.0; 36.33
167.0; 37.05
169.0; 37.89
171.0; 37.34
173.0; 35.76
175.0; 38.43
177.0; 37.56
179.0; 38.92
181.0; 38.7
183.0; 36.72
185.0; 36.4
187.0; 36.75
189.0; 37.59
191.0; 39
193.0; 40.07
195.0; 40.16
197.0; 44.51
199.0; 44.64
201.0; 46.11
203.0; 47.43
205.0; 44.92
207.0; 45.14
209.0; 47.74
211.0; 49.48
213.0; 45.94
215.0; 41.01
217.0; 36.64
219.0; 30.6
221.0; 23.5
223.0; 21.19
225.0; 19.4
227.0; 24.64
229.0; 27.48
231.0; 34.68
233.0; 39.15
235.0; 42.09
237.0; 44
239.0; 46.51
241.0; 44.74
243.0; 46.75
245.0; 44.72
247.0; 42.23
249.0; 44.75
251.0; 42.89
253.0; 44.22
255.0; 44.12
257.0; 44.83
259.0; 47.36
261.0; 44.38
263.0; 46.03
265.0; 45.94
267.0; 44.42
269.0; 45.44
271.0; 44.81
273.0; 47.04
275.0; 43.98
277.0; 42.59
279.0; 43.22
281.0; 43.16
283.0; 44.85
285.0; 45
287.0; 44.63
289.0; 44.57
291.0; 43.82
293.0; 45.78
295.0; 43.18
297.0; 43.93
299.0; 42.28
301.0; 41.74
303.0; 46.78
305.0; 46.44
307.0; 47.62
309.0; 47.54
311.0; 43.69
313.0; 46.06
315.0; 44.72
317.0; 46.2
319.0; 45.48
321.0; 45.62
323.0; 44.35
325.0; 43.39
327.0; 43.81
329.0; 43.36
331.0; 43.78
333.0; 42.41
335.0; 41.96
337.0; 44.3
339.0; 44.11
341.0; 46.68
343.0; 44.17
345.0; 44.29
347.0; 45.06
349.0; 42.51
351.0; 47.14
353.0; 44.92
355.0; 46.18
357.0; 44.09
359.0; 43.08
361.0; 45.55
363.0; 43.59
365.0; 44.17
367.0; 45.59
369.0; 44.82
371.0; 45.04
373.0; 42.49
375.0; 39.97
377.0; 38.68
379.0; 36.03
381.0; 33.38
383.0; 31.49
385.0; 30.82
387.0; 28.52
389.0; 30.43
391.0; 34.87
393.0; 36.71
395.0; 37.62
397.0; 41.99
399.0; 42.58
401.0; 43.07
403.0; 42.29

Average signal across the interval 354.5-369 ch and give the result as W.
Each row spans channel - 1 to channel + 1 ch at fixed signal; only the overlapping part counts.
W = 44.6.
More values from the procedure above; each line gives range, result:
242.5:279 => 44.7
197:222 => 42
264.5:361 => 44.6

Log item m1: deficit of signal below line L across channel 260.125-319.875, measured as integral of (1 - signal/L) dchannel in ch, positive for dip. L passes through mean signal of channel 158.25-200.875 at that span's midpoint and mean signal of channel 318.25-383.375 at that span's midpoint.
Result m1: -4.8 ch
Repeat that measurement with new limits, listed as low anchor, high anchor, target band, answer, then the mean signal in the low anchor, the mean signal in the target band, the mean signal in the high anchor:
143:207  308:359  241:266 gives -2.0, 38.6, 44.8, 44.6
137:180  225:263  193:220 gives -2.9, 36.5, 43.3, 41.2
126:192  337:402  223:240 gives 1.8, 36.5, 33.9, 41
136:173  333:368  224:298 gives -3.2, 36.2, 42.5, 44.5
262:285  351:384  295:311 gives -0.4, 44.7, 45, 42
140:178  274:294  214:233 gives 5.2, 36.5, 29.3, 44.2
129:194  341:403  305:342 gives -4.6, 36.6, 44.8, 40.8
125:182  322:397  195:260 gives -4.0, 36.3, 40.4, 41.3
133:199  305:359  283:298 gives -0.6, 37.1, 44.4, 44.7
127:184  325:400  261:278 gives -2.6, 36.3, 45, 41.3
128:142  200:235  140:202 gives -3.2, 35.3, 37.8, 36.9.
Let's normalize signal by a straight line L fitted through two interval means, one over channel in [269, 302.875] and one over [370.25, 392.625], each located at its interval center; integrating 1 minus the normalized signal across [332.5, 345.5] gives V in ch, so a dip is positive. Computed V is -1.55 ch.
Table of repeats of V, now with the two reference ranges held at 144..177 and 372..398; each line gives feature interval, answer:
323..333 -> -2.1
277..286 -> -2.0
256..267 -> -2.9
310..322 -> -3.1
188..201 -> -1.8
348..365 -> -4.2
